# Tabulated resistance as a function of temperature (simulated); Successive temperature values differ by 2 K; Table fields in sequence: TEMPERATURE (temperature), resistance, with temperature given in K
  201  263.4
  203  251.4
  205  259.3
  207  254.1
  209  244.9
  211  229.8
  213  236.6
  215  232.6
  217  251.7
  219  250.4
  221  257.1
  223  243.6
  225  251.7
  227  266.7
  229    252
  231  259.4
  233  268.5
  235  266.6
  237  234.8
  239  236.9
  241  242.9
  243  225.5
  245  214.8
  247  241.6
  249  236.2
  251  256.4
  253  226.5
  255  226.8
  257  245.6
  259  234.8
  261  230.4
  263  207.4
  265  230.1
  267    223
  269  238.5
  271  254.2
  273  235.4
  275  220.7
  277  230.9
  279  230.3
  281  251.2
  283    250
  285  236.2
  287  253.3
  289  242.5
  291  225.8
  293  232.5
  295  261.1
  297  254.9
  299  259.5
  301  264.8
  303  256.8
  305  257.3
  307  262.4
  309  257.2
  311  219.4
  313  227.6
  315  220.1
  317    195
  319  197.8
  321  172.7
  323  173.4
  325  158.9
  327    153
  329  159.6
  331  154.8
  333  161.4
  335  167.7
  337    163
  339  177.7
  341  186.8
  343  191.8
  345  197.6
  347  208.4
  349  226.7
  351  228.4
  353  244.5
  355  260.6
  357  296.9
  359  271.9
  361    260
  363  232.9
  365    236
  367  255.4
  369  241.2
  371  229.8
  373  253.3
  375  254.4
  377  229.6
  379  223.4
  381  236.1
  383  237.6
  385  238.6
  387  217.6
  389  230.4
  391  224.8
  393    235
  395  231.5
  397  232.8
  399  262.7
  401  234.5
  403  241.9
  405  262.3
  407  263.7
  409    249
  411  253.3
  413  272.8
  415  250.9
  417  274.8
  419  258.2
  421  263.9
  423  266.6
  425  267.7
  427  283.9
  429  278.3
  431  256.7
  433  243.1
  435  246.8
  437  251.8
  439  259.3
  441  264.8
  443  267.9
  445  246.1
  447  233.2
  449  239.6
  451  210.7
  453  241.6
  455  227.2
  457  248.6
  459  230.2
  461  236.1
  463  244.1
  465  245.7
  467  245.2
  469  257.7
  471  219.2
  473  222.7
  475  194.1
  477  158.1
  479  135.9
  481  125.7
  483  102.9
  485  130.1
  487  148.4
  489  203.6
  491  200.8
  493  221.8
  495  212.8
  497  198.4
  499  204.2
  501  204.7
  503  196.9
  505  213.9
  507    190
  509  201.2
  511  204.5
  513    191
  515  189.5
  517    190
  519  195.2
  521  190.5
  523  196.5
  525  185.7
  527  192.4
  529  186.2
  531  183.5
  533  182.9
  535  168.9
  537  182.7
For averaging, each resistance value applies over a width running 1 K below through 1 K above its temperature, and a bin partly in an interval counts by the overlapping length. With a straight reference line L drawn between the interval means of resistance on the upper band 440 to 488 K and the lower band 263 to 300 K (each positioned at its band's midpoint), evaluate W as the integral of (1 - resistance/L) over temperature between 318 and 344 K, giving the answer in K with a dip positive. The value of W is 6.9 K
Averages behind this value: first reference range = 240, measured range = 171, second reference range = 211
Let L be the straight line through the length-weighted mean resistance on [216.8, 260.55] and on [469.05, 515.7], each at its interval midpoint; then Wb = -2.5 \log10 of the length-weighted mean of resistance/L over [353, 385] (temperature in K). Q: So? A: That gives -0.15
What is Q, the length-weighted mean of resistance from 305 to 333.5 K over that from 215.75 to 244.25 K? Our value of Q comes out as 0.8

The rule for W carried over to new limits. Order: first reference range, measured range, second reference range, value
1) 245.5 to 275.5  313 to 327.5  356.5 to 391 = 3.2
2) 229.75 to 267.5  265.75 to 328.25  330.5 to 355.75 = -3.4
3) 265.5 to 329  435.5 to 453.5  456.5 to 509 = -3.6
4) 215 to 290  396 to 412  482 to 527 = -3.0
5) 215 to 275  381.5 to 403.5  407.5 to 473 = 1.2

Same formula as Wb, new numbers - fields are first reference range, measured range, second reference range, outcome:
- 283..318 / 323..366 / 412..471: 0.19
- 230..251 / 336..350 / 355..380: 0.27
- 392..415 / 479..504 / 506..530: 0.16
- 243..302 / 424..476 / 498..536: -0.19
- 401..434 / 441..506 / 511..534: 0.07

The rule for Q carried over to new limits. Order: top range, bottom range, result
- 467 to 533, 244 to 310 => 0.79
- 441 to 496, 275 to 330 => 0.93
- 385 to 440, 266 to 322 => 1.06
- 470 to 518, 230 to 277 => 0.78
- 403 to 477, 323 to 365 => 1.21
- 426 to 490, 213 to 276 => 0.92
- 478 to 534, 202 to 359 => 0.80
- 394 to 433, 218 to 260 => 1.05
